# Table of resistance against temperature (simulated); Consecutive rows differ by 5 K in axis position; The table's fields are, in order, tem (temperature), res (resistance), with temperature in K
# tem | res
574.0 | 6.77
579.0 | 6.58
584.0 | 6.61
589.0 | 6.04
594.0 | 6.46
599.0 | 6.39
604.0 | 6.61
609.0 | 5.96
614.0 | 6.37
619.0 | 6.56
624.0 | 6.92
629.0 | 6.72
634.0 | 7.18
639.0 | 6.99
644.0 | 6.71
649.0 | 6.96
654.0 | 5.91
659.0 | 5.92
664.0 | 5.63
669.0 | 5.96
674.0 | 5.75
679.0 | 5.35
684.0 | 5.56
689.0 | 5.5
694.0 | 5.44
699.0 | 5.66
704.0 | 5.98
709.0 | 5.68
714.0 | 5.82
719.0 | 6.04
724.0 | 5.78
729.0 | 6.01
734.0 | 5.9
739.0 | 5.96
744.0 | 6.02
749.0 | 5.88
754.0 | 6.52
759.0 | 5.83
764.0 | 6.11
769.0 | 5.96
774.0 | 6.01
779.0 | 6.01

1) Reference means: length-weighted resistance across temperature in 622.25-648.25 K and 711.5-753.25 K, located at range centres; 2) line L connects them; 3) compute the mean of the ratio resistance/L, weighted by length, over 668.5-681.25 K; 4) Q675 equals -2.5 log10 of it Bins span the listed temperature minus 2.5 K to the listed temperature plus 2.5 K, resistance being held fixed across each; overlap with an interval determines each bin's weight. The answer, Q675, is 0.16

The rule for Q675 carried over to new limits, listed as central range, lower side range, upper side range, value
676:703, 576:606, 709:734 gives 0.092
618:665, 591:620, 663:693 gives -0.099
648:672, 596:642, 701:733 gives 0.054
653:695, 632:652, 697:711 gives 0.121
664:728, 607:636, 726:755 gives 0.096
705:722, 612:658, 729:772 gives 0.068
